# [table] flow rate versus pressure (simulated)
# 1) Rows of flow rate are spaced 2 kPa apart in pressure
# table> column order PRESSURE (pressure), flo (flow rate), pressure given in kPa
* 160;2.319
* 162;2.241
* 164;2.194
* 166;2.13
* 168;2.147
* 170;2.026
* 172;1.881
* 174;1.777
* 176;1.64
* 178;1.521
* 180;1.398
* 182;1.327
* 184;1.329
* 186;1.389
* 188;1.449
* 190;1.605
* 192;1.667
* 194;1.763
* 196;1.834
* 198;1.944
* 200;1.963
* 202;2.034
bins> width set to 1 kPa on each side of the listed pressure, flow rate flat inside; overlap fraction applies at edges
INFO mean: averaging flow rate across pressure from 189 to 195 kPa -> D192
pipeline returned 1.68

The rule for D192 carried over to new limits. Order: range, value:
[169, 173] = 1.95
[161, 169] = 2.18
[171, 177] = 1.77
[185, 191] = 1.48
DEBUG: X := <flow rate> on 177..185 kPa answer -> 1.39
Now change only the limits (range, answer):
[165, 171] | 2.1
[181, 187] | 1.35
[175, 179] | 1.58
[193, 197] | 1.8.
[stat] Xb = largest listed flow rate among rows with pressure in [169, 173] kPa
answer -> 2.026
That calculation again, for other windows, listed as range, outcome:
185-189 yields 1.449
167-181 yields 2.147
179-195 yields 1.763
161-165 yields 2.241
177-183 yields 1.521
